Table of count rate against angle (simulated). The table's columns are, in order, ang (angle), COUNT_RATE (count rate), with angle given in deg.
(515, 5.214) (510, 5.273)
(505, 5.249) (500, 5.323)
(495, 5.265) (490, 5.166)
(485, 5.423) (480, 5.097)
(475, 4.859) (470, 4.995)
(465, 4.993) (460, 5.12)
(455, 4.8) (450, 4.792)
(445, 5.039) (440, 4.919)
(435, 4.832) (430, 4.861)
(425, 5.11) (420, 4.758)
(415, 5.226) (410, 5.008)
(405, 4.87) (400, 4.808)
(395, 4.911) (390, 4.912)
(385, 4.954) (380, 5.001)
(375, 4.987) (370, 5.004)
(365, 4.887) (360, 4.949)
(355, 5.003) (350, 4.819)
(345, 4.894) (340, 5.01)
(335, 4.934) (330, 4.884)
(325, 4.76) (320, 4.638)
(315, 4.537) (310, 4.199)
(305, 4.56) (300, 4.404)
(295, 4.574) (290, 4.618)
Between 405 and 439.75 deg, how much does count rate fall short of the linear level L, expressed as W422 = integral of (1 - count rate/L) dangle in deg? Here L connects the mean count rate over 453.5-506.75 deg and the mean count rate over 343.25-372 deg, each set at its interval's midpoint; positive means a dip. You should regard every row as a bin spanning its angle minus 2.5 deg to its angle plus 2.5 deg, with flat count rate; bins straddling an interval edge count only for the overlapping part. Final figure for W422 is 0.5 deg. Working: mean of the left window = 4.93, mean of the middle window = 4.96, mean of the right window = 5.12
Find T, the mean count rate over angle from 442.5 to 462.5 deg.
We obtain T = 4.94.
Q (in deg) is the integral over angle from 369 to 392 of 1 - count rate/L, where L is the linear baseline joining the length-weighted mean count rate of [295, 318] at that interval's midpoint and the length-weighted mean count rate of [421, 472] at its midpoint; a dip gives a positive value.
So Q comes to -1.29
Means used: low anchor 4.45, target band 4.97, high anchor 4.94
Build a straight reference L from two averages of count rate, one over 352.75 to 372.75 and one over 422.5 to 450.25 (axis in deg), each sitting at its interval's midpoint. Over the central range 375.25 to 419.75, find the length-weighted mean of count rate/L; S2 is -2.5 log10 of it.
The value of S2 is 0.00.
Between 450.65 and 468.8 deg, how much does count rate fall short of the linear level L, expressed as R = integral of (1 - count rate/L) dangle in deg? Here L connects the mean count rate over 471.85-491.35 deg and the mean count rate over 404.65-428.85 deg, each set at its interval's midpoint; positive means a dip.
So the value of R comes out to 0.5 deg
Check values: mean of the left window 5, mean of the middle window 4.95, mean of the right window 5.13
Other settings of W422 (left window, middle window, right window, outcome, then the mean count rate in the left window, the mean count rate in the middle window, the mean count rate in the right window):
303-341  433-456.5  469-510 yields 0.79 deg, 4.68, 4.88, 5.18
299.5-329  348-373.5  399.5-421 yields -1.04 deg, 4.54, 4.94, 4.96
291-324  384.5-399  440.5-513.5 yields -0.34 deg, 4.5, 4.91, 5.1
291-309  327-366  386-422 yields -1.93 deg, 4.5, 4.92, 4.93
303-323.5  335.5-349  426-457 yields -1.03 deg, 4.5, 4.93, 4.89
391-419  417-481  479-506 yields 2.16 deg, 4.95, 4.94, 5.26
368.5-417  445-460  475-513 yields 0.68 deg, 4.96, 4.89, 5.23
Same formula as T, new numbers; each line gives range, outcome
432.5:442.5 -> 4.88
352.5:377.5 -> 4.97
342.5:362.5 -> 4.92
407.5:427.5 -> 5.03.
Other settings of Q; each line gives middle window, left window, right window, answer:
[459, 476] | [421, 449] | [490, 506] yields 0.37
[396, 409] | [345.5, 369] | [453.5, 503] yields 0.32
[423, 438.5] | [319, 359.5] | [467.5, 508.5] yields 0.41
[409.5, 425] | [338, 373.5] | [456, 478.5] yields -0.16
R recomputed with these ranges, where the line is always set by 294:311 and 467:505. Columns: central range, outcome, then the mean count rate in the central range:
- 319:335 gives -0.92 deg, 4.8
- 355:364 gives -0.55 deg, 4.95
